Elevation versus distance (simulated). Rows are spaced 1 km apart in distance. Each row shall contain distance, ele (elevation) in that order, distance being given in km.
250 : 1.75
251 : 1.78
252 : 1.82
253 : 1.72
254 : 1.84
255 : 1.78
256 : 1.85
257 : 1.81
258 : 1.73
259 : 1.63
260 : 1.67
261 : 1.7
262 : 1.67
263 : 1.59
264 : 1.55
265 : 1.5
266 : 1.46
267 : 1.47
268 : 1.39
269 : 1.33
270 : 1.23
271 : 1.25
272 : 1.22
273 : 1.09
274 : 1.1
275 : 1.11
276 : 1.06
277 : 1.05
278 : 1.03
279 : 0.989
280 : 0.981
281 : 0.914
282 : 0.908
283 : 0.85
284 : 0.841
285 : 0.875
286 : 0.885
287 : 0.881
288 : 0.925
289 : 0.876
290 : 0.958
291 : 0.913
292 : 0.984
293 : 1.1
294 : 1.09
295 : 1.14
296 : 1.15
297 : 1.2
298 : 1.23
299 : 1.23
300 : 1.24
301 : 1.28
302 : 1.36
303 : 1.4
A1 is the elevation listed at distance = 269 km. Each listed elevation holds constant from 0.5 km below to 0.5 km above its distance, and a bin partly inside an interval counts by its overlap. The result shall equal 1.33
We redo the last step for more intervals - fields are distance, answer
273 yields 1.09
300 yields 1.24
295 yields 1.14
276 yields 1.06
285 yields 0.875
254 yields 1.84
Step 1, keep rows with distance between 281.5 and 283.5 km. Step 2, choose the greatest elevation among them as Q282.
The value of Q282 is 0.908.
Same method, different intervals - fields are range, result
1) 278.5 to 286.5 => 0.989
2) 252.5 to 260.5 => 1.85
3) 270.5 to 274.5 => 1.25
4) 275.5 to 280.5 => 1.06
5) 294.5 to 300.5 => 1.24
